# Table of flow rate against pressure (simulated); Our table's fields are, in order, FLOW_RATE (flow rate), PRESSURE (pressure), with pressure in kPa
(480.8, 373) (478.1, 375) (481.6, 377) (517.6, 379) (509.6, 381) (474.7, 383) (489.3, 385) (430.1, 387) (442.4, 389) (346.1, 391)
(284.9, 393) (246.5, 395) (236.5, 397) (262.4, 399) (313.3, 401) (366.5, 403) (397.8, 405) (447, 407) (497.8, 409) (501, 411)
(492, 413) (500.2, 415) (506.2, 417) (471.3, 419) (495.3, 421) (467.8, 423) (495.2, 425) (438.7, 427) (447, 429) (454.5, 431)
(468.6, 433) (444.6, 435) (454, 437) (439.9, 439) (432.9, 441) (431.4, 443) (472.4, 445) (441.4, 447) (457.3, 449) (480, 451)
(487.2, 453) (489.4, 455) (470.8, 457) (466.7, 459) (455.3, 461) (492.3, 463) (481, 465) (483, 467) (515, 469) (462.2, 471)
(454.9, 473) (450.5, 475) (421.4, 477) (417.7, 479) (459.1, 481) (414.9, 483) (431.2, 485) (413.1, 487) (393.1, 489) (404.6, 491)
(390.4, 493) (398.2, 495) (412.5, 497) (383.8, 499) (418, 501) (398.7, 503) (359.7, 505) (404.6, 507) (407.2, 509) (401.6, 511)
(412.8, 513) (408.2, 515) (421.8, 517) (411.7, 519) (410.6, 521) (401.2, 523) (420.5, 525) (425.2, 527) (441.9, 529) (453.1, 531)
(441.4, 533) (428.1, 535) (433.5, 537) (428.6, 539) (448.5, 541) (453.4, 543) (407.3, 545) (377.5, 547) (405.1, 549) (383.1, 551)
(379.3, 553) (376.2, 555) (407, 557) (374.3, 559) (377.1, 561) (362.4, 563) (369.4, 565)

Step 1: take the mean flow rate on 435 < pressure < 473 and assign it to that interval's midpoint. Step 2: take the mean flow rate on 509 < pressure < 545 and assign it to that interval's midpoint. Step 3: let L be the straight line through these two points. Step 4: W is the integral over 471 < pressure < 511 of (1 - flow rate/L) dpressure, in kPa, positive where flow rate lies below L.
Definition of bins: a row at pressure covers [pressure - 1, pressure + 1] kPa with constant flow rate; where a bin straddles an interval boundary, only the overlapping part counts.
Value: 2.9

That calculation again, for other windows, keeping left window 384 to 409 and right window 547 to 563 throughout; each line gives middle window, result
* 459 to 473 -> -4.1 kPa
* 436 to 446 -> -2.1 kPa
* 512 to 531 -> -2.0 kPa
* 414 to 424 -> -3.4 kPa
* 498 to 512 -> -0.7 kPa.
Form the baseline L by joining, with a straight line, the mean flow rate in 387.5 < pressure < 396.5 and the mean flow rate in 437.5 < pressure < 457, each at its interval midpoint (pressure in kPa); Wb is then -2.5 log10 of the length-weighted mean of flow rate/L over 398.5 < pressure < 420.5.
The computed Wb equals -0.17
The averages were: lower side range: 330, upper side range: 460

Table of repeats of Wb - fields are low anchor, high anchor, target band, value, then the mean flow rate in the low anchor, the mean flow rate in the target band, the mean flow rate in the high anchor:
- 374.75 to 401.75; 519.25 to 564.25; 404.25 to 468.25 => -0.18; 392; 468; 410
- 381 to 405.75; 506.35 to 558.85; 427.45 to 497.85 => -0.16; 363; 448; 414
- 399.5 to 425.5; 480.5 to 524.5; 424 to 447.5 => -0.03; 453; 452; 407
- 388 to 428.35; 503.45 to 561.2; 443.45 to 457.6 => -0.15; 411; 470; 411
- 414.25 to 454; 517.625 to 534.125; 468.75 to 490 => 0.02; 464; 437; 426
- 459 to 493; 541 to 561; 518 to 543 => -0.05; 446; 430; 398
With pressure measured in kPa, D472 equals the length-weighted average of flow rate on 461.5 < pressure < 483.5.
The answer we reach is 460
